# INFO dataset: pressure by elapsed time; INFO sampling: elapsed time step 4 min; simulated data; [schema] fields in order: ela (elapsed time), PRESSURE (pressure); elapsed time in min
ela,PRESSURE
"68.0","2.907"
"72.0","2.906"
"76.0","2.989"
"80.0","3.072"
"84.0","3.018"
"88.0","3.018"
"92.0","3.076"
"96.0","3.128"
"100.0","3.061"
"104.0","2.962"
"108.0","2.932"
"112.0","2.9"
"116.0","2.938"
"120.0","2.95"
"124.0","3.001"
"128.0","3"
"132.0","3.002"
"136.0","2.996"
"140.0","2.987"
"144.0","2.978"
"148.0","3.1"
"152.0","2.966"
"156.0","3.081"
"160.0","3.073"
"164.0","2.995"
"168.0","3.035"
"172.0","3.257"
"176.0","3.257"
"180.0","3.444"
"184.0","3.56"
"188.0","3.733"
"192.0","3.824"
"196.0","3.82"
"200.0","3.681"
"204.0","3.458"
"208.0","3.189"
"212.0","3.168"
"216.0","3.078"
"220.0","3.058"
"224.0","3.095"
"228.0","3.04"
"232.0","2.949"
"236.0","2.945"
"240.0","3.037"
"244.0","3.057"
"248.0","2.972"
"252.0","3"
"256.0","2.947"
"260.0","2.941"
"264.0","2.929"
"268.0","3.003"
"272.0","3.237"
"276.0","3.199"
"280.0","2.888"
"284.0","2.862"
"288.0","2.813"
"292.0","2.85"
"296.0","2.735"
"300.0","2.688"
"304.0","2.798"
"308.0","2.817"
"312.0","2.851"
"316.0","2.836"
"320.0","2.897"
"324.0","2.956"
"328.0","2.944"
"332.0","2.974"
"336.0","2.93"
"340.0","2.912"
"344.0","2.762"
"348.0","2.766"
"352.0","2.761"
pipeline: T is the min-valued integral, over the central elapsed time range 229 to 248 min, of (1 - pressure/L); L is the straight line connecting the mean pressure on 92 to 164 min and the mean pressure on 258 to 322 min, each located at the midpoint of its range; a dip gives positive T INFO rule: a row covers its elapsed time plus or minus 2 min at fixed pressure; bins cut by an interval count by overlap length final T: -0.43 min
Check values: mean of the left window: 3.01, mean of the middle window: 3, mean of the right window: 2.9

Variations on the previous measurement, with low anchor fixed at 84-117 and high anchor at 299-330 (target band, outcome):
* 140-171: -0.74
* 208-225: -1.09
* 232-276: -1.77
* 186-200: -3.99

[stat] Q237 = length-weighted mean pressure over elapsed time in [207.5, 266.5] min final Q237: 3.02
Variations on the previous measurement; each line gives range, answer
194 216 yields 3.43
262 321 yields 2.89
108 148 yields 2.98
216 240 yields 3.02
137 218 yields 3.28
